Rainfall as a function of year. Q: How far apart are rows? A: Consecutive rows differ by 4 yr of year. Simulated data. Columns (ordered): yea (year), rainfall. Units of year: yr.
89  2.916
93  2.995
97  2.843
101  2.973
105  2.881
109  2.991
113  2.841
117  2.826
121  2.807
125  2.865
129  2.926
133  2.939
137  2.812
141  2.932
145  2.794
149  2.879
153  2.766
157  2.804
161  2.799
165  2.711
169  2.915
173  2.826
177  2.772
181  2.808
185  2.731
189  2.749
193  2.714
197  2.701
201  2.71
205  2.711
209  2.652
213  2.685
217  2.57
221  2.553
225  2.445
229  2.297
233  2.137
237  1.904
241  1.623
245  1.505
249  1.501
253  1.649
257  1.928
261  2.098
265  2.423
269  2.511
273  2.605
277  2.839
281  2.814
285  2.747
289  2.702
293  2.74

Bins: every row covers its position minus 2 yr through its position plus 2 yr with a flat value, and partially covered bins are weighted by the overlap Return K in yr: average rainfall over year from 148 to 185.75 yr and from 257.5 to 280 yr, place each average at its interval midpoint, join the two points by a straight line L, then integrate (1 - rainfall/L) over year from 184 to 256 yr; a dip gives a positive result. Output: 8.9 yr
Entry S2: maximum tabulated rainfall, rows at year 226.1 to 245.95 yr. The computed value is 2.297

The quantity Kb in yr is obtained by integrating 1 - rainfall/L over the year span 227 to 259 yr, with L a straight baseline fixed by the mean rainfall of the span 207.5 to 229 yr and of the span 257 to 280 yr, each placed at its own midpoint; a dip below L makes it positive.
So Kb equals 8.8 yr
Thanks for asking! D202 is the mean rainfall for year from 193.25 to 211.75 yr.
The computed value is 2.7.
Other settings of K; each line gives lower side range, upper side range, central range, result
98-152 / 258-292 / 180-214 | 0.2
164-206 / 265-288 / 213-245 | 6.1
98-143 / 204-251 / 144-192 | -3.9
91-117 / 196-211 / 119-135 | -0.1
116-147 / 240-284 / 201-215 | -1.3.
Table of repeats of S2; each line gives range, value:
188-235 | 2.749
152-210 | 2.915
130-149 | 2.939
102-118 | 2.991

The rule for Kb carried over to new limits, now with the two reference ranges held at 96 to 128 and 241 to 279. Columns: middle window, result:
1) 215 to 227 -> -1.16 yr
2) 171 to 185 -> -1.46 yr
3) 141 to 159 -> -0.98 yr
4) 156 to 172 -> -1.26 yr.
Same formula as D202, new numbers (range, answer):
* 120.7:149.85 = 2.87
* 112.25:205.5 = 2.81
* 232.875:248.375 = 1.72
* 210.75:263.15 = 2.07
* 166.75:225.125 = 2.71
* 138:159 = 2.83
